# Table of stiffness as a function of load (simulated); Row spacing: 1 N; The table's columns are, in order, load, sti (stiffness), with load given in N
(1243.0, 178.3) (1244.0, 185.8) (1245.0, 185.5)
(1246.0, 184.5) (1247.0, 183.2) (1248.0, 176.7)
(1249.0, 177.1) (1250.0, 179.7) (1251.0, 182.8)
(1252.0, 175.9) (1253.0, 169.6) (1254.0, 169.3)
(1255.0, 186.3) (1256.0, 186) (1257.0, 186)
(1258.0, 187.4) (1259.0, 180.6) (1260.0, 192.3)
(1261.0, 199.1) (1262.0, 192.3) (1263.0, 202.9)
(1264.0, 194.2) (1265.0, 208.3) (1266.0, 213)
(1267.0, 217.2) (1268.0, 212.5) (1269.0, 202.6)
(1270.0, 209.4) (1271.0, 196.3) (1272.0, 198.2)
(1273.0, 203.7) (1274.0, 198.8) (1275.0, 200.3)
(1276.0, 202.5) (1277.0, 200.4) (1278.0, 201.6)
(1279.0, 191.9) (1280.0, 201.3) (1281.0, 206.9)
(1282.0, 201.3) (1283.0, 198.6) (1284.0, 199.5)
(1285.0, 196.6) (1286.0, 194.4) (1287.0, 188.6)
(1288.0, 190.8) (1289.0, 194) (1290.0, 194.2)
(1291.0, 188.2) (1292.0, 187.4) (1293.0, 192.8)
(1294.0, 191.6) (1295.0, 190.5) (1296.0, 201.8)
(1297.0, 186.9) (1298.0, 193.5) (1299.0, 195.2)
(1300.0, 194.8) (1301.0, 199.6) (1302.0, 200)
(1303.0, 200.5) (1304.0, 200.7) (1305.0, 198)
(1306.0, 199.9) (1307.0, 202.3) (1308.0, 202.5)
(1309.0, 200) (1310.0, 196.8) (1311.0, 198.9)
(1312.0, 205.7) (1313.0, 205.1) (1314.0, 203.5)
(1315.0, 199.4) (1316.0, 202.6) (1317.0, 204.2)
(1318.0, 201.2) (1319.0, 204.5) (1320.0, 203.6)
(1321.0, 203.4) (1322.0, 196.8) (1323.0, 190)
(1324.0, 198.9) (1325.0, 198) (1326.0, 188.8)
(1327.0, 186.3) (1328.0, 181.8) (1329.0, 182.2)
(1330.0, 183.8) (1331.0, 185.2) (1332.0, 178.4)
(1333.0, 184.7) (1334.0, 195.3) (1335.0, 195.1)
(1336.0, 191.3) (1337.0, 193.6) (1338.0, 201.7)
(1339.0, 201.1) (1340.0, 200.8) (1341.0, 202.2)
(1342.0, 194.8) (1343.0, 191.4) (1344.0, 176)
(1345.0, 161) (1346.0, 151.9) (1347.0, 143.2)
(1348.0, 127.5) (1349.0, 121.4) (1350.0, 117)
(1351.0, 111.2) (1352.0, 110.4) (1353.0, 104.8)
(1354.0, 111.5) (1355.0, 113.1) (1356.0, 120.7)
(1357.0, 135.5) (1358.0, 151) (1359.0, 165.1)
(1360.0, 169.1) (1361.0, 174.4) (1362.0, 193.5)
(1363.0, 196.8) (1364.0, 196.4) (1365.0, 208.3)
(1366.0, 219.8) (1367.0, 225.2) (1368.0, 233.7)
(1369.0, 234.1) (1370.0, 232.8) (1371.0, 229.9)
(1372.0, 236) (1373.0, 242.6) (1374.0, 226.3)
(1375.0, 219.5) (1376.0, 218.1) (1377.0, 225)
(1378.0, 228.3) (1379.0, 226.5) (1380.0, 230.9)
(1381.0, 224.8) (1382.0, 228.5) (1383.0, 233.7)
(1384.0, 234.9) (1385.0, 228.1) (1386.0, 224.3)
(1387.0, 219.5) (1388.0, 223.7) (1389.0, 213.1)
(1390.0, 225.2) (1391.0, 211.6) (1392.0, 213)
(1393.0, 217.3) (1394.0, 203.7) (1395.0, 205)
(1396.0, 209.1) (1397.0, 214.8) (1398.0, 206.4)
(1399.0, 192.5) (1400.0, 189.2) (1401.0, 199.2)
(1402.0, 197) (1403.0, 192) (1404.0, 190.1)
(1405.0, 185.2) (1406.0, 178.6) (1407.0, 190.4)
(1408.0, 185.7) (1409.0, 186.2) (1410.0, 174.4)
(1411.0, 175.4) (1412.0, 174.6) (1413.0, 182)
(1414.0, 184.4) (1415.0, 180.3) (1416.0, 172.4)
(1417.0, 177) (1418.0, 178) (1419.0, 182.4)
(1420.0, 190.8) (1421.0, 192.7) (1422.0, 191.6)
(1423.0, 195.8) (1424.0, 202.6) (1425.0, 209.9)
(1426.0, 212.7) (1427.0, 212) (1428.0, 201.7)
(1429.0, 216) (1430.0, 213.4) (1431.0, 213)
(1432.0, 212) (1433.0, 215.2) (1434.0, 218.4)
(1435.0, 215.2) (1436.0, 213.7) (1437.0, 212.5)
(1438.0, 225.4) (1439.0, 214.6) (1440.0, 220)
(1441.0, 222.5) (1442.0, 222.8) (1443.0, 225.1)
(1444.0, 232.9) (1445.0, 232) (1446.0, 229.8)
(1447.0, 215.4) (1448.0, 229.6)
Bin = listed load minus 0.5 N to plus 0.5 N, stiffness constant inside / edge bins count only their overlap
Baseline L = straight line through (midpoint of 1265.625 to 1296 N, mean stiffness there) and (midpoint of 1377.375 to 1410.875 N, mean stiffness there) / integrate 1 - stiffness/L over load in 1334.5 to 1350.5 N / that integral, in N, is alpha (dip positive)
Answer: 2.4 N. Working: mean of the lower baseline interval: 199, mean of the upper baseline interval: 208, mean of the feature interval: 173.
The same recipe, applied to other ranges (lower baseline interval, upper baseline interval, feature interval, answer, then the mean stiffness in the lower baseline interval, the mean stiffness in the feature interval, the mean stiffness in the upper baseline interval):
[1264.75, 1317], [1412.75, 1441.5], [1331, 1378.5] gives 4.44 N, 199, 182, 203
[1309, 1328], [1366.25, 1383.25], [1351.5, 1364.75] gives 4.21 N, 199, 151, 229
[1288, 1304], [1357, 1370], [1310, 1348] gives 0.86 N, 194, 191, 196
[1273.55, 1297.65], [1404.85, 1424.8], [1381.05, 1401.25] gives -3.09 N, 196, 215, 184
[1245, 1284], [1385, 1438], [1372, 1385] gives -1.94 N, 194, 229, 200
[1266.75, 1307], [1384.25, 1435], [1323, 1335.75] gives 0.66 N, 198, 188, 200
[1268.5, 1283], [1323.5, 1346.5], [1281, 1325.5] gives -0.65 N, 201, 198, 188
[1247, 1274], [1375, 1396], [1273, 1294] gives 0.11 N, 192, 197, 221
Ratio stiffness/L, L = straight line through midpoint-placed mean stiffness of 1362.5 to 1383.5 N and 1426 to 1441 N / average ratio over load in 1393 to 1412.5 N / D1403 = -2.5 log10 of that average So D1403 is 0.14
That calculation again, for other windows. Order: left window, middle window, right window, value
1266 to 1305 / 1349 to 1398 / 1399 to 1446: 0.009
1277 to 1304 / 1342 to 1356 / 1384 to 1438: 0.412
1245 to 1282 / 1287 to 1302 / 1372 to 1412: 0.025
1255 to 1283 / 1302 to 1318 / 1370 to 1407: 0.018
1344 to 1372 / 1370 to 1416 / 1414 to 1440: -0.134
